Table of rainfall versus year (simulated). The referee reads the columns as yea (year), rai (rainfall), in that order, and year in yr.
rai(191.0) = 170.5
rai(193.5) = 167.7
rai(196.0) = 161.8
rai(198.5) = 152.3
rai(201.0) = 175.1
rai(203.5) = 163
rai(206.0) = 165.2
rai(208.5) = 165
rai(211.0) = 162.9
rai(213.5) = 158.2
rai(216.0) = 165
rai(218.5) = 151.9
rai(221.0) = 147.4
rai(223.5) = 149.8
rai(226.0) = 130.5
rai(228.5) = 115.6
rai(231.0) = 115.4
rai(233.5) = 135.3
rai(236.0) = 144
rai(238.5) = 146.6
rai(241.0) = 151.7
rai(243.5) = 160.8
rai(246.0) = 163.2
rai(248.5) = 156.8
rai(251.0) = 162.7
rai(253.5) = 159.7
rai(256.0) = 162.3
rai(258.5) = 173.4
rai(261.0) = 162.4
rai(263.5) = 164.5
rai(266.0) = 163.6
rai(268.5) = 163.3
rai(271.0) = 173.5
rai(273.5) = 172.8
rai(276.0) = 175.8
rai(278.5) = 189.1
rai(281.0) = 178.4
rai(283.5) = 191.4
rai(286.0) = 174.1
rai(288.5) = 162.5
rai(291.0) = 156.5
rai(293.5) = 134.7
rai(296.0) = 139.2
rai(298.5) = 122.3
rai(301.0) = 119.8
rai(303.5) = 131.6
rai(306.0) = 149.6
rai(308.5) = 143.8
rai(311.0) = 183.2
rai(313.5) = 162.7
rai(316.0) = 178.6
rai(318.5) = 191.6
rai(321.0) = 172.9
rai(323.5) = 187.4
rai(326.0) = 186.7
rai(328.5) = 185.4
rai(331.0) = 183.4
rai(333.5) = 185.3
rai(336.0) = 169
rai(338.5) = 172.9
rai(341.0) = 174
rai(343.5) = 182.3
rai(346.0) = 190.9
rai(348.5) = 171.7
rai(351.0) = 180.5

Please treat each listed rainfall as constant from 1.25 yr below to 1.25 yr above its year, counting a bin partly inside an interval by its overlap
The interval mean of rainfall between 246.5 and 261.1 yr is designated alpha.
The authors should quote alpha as 163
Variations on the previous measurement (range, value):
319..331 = 184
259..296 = 168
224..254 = 145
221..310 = 154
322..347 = 182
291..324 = 155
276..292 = 176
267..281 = 175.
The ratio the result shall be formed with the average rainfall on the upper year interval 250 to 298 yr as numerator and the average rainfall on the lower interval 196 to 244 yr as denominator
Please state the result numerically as 1.1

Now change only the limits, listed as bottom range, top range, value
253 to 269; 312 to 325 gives 1.09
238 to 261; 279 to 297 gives 1.02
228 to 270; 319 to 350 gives 1.17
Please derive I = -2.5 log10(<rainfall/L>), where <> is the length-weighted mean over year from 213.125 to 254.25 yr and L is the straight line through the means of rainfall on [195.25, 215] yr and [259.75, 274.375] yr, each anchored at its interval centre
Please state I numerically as 0.12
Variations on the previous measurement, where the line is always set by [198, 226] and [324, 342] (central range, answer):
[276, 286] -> -0.078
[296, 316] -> 0.195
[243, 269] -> 0.022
